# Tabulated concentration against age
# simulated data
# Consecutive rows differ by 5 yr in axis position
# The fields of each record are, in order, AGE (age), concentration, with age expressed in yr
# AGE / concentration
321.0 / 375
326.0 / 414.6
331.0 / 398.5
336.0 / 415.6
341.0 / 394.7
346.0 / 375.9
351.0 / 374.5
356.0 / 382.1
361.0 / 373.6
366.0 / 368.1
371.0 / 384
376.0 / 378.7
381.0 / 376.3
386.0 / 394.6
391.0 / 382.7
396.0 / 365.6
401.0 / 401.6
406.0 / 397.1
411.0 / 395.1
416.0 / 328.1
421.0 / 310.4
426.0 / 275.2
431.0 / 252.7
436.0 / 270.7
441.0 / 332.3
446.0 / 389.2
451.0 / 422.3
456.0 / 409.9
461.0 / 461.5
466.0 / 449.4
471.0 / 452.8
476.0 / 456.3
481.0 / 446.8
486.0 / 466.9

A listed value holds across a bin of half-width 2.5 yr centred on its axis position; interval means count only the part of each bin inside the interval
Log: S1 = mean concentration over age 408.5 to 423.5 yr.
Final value 345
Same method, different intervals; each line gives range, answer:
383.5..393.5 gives 389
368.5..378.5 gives 381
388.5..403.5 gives 383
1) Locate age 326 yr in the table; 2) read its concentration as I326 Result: 414.6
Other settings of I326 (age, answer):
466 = 449.4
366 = 368.1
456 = 409.9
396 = 365.6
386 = 394.6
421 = 310.4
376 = 378.7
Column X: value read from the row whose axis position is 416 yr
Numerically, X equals 328.1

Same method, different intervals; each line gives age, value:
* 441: 332.3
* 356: 382.1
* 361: 373.6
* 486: 466.9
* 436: 270.7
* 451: 422.3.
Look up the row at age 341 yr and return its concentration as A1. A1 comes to 394.7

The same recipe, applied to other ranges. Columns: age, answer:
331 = 398.5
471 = 452.8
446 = 389.2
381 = 376.3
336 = 415.6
